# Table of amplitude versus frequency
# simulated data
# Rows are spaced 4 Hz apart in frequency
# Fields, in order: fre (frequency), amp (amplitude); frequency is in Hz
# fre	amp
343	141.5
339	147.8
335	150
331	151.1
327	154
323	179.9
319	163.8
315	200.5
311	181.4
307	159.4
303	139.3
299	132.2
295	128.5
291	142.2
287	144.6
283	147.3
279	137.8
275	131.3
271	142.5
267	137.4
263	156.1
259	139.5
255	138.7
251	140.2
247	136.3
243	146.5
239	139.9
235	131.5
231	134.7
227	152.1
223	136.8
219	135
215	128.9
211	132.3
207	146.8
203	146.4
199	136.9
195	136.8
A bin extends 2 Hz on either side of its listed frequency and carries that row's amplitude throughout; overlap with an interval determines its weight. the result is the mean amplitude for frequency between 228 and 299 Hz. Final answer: 140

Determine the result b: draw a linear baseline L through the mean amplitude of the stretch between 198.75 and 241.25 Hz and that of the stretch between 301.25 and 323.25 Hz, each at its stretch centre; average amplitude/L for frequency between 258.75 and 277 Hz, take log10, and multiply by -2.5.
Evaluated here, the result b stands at 0.10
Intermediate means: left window 138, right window 170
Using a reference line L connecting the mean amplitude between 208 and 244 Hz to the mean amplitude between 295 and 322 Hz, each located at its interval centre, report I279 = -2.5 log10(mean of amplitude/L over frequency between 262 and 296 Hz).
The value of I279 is 0.09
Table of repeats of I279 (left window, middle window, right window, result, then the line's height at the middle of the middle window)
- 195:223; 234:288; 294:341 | 0.049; 147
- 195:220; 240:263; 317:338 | 0.030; 146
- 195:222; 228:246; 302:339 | 0.043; 144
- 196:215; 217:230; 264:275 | -0.011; 139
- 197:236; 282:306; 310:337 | 0.148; 160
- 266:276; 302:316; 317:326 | -0.052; 162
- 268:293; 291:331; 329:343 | -0.096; 145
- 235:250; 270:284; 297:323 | 0.098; 152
